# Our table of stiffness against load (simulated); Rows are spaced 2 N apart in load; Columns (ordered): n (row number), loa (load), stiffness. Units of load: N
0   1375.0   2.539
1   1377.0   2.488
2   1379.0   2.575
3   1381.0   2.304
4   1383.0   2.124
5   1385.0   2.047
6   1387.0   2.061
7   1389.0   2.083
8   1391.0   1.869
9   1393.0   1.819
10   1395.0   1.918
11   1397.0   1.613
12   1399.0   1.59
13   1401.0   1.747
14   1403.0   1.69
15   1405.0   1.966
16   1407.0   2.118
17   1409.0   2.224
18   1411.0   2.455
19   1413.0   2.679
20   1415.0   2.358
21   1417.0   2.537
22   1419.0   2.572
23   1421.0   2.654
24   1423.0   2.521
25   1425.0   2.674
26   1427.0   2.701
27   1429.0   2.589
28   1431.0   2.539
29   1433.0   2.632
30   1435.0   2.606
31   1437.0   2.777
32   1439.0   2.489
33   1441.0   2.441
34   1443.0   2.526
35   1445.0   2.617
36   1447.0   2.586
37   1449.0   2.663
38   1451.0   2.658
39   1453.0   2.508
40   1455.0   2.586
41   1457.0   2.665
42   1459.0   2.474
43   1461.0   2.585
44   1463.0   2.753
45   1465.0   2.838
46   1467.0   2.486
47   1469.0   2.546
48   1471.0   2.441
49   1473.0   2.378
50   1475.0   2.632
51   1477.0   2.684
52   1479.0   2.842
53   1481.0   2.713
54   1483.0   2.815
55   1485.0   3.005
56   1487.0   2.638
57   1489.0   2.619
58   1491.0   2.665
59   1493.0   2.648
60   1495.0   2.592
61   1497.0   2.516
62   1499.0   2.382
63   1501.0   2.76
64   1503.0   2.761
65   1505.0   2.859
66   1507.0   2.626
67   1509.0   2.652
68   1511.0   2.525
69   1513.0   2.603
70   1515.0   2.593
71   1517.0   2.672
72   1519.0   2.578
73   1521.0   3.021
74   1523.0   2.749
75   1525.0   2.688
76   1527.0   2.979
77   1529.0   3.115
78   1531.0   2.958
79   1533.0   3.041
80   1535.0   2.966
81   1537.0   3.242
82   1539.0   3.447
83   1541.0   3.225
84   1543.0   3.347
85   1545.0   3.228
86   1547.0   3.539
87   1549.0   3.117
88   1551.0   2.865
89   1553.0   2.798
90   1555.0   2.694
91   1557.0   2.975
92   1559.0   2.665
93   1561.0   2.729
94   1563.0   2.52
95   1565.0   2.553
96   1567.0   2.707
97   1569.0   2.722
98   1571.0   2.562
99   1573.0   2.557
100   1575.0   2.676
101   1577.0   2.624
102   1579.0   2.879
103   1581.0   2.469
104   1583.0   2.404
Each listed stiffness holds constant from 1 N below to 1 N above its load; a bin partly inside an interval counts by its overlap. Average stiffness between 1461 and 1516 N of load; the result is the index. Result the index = 2.65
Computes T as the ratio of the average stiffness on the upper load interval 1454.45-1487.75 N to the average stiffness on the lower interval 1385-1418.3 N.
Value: 1.29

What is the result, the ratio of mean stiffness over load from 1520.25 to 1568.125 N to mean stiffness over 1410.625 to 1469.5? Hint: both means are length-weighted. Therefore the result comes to 1.1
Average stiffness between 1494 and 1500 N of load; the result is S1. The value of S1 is 2.5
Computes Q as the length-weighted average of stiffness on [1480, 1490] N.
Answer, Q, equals 2.76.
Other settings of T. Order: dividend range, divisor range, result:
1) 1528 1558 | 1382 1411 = 1.60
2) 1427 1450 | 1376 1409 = 1.29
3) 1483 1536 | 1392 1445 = 1.18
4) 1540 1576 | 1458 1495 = 1.08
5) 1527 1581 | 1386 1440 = 1.28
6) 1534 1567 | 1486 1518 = 1.13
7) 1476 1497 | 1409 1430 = 1.06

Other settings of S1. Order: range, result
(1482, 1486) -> 2.91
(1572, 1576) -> 2.62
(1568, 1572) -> 2.64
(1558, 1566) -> 2.62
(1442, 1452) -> 2.61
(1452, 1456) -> 2.55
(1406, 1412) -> 2.27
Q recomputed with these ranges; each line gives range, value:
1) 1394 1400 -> 1.71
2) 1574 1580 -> 2.73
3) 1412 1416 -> 2.52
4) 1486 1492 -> 2.64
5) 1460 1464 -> 2.67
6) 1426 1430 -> 2.65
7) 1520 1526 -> 2.82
